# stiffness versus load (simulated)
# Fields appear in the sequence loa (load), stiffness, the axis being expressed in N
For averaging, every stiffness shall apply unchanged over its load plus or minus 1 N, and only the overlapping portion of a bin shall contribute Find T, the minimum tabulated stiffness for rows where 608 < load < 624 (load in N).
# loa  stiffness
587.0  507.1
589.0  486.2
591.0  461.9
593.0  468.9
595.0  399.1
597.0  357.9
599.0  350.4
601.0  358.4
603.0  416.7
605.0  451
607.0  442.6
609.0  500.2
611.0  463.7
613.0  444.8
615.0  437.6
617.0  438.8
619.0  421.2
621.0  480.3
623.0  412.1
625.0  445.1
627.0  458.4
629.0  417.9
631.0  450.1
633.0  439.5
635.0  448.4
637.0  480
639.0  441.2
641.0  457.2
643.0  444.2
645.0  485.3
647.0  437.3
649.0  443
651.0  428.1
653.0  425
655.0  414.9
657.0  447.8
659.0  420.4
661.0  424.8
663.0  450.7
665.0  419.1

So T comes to 412.1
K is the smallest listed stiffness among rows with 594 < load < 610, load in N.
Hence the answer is 350.4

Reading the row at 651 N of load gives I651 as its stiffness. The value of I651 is 428.1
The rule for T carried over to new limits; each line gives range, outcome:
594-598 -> 357.9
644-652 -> 428.1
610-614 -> 444.8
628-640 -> 417.9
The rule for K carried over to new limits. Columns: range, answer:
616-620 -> 421.2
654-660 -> 414.9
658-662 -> 420.4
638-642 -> 441.2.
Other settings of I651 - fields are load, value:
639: 441.2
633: 439.5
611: 463.7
